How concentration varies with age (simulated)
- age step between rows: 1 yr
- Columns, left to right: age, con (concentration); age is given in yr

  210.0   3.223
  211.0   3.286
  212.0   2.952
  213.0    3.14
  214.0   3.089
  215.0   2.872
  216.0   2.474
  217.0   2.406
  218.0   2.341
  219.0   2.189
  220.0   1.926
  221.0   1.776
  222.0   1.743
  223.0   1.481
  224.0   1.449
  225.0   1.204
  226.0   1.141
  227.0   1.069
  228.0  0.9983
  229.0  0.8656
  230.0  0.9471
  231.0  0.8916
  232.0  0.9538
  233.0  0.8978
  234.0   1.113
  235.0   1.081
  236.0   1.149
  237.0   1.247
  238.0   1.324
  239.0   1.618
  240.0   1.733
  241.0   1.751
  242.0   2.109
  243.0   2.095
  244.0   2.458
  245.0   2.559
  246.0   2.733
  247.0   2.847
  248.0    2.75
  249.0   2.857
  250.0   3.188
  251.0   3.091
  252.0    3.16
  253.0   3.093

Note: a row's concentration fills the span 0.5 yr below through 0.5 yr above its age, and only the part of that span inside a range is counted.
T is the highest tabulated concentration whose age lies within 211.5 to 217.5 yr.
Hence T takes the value 3.14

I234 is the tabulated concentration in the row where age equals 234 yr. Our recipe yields 1.113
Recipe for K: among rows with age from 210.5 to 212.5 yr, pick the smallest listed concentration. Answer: 2.952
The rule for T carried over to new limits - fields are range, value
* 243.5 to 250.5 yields 3.188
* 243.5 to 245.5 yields 2.559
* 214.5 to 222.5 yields 2.872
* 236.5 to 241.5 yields 1.751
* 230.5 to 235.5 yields 1.113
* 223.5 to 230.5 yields 1.449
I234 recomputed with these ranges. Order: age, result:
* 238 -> 1.324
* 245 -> 2.559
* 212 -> 2.952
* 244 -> 2.458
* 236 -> 1.149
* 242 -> 2.109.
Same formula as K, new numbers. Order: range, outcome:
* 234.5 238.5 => 1.081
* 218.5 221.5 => 1.776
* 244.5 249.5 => 2.559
